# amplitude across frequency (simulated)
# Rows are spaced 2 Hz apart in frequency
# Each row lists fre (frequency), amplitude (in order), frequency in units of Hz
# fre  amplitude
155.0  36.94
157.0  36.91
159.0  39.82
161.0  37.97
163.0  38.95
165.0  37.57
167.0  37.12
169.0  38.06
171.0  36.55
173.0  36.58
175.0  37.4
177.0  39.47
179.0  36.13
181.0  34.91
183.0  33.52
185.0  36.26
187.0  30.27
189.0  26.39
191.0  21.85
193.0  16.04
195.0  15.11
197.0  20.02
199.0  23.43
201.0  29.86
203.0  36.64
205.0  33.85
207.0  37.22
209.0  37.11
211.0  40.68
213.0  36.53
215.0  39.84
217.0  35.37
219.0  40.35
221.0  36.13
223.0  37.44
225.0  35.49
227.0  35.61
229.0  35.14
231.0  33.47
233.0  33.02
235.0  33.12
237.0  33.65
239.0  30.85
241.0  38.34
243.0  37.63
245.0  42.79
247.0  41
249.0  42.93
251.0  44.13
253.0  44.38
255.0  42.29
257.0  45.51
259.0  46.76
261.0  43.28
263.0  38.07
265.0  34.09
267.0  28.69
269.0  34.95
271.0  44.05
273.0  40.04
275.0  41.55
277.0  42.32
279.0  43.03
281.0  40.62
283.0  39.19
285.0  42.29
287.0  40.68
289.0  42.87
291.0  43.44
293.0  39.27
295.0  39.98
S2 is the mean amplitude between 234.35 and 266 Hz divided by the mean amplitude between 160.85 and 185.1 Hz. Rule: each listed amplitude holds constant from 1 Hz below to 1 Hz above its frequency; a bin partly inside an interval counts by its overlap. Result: 1.08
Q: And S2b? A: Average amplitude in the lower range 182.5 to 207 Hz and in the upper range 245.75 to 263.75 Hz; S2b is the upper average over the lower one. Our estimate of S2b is 1.6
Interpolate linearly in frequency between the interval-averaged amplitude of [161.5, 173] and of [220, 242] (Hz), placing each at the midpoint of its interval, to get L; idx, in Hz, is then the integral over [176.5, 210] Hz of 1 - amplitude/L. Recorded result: 6.1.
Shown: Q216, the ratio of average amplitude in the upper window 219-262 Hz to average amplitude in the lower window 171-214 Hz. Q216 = 1.23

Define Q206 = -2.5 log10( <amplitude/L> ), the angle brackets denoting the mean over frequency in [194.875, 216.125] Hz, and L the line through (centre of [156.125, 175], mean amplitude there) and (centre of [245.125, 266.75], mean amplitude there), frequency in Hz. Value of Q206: 0.212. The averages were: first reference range 37.7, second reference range 41.8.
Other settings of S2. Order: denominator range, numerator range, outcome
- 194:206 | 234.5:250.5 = 1.43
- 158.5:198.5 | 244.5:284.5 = 1.27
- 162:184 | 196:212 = 0.88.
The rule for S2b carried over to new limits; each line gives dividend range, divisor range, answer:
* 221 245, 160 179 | 0.94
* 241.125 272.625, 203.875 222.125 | 1.08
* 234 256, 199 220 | 1.09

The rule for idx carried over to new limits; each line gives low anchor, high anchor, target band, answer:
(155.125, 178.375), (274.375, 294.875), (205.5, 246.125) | 3.2 Hz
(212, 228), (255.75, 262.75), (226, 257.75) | 2.2 Hz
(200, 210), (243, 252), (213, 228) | 0.2 Hz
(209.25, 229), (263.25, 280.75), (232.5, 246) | 0.8 Hz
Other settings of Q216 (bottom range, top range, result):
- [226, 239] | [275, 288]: 1.23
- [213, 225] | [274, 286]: 1.11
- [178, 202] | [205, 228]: 1.38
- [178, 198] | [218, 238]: 1.31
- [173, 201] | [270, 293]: 1.45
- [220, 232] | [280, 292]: 1.17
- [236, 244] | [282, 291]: 1.18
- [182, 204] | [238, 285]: 1.53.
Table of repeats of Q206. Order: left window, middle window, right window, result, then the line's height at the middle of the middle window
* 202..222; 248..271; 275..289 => -0.01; 40.2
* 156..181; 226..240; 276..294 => 0.18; 39.8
